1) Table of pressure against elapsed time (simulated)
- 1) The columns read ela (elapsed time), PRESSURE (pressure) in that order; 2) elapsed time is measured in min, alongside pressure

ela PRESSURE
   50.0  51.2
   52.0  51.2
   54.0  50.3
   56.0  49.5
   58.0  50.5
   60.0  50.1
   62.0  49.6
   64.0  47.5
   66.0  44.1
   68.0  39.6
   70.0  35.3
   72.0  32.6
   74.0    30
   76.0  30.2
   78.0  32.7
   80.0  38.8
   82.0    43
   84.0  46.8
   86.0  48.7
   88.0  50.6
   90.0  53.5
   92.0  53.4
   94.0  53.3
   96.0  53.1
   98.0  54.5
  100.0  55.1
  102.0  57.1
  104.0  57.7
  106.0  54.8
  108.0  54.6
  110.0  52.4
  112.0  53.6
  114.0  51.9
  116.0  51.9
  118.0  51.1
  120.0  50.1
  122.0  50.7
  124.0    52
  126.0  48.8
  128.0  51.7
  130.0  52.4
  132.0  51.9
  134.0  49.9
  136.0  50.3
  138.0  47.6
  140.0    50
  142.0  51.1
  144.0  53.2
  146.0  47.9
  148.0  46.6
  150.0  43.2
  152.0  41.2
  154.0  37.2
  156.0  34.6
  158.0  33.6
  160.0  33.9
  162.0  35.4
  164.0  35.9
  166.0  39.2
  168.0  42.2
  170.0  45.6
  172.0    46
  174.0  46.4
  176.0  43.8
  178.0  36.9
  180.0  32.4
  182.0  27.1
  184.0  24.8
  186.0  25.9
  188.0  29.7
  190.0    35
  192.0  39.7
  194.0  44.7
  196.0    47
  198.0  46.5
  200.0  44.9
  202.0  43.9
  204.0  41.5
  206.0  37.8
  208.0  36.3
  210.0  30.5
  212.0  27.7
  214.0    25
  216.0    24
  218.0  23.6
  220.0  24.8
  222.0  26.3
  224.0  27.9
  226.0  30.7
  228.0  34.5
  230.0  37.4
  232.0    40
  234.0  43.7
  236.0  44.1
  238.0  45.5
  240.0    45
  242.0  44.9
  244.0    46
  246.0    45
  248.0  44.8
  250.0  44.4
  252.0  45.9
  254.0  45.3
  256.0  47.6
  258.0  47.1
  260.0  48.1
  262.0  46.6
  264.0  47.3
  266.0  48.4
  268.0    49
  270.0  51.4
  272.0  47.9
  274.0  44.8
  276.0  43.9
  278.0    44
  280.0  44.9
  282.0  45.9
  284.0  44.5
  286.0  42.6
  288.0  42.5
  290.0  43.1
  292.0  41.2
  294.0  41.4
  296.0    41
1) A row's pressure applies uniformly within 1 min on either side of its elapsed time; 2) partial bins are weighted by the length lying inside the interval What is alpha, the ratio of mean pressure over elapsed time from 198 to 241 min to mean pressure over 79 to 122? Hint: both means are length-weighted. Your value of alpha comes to 0.7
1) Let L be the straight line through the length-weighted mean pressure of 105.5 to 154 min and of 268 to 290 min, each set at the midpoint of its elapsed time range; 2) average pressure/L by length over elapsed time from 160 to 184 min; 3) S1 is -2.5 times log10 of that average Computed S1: 0.26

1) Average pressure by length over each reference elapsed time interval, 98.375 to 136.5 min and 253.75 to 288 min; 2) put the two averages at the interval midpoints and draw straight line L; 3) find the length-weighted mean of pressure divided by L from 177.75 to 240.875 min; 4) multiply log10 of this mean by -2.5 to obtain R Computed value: 0.36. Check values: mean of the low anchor 52.6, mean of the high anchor 46.3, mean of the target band 35.1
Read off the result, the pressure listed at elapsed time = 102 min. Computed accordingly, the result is 57.1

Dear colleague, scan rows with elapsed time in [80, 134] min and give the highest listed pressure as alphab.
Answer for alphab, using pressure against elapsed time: 57.7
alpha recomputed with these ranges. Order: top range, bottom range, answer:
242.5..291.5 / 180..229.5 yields 1.37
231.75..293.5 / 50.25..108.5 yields 0.96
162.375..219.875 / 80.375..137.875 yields 0.70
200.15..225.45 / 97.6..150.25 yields 0.61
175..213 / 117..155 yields 0.75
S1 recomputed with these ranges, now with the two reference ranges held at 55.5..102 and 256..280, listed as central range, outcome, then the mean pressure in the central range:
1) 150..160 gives 0.24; 37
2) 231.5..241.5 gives 0.07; 43.9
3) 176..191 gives 0.43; 31.2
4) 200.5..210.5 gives 0.20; 38.7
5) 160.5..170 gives 0.19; 38.7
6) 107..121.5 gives -0.14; 52.2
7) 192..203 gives 0.04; 44.9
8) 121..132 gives -0.12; 51.2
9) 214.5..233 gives 0.49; 29.8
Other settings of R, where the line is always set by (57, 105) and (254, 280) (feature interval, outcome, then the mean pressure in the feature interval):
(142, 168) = 0.146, 40.7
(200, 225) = 0.434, 31.3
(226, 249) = 0.112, 42.3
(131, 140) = -0.079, 49.9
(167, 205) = 0.190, 39.2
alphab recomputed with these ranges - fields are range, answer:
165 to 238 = 47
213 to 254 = 46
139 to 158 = 53.2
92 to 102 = 57.1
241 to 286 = 51.4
